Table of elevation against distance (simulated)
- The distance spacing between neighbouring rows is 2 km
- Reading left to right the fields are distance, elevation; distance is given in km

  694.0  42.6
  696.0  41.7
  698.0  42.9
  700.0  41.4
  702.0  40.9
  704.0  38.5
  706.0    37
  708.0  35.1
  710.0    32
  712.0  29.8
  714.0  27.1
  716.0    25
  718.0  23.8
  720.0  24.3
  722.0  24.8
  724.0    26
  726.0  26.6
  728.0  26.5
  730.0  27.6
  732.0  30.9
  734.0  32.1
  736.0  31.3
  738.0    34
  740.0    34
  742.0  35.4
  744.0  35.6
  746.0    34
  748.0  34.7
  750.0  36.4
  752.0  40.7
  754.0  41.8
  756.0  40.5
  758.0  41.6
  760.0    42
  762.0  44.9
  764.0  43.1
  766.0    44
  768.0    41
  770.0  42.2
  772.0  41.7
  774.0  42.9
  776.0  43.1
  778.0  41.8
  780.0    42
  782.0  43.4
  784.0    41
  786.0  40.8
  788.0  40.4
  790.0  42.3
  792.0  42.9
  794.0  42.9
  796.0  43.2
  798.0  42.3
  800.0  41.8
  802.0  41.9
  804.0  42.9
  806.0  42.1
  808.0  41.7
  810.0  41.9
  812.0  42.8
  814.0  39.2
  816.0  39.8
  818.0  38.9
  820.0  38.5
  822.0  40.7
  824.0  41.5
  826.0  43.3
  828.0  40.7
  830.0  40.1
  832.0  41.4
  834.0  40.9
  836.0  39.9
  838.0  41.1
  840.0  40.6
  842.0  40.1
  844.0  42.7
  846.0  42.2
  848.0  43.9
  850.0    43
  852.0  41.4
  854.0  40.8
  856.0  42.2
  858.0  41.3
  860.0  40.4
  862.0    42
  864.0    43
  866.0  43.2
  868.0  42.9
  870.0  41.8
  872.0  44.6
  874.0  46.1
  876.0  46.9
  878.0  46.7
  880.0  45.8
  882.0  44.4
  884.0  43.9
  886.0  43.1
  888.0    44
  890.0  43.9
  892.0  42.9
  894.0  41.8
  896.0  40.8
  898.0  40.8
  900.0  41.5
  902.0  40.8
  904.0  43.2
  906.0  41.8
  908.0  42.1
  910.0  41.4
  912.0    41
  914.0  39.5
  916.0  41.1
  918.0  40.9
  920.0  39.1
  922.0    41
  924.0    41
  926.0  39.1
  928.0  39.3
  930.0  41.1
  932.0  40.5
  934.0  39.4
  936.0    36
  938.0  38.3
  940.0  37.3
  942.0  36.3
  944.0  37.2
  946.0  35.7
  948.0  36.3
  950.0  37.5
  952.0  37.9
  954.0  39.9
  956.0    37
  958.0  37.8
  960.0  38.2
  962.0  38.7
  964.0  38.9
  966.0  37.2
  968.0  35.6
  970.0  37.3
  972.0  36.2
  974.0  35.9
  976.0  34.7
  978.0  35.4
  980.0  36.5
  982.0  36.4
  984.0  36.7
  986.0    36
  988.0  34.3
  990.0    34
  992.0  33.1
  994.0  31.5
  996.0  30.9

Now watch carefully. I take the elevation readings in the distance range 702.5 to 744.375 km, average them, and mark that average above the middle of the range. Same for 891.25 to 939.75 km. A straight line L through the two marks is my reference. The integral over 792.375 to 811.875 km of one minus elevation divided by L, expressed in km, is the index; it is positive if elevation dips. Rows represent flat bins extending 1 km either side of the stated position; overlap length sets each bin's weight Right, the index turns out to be -4.4 km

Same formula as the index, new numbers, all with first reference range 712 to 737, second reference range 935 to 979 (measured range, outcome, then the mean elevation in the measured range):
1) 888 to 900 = -2.7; 42.2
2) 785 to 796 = -4.4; 42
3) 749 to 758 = -3.6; 40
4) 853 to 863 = -2.6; 41.3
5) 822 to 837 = -4.4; 41.1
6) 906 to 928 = -3.3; 40.6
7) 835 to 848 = -3.7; 41.3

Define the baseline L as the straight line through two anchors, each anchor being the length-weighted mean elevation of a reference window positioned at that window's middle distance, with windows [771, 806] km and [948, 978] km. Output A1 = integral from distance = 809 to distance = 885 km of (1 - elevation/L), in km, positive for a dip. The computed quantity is -3.04 km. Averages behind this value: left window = 42.2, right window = 37.2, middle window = 42.1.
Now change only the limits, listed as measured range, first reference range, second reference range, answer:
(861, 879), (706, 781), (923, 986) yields -3.7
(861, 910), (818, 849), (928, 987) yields -4.6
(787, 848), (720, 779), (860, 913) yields -2.7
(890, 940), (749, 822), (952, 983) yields -2.9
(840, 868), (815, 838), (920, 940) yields -1.2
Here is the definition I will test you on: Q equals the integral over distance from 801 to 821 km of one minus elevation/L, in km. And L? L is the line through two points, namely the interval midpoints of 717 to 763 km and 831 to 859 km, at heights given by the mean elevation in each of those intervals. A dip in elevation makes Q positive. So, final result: -1.1 km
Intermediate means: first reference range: 33.5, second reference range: 41.5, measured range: 41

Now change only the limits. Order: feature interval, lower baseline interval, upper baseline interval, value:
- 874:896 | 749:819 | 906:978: -2.5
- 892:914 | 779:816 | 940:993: -1.7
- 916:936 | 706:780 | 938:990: -1.9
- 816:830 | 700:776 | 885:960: -1.2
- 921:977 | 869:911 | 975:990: 0.7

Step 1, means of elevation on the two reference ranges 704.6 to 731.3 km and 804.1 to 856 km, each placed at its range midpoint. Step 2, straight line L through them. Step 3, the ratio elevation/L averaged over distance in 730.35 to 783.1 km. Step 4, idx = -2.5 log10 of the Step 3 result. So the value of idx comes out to -0.18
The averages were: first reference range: 28.3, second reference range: 41.2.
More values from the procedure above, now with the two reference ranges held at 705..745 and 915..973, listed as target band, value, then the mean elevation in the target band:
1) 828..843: -0.19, 40.6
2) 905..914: -0.12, 41.3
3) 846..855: -0.21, 42.3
